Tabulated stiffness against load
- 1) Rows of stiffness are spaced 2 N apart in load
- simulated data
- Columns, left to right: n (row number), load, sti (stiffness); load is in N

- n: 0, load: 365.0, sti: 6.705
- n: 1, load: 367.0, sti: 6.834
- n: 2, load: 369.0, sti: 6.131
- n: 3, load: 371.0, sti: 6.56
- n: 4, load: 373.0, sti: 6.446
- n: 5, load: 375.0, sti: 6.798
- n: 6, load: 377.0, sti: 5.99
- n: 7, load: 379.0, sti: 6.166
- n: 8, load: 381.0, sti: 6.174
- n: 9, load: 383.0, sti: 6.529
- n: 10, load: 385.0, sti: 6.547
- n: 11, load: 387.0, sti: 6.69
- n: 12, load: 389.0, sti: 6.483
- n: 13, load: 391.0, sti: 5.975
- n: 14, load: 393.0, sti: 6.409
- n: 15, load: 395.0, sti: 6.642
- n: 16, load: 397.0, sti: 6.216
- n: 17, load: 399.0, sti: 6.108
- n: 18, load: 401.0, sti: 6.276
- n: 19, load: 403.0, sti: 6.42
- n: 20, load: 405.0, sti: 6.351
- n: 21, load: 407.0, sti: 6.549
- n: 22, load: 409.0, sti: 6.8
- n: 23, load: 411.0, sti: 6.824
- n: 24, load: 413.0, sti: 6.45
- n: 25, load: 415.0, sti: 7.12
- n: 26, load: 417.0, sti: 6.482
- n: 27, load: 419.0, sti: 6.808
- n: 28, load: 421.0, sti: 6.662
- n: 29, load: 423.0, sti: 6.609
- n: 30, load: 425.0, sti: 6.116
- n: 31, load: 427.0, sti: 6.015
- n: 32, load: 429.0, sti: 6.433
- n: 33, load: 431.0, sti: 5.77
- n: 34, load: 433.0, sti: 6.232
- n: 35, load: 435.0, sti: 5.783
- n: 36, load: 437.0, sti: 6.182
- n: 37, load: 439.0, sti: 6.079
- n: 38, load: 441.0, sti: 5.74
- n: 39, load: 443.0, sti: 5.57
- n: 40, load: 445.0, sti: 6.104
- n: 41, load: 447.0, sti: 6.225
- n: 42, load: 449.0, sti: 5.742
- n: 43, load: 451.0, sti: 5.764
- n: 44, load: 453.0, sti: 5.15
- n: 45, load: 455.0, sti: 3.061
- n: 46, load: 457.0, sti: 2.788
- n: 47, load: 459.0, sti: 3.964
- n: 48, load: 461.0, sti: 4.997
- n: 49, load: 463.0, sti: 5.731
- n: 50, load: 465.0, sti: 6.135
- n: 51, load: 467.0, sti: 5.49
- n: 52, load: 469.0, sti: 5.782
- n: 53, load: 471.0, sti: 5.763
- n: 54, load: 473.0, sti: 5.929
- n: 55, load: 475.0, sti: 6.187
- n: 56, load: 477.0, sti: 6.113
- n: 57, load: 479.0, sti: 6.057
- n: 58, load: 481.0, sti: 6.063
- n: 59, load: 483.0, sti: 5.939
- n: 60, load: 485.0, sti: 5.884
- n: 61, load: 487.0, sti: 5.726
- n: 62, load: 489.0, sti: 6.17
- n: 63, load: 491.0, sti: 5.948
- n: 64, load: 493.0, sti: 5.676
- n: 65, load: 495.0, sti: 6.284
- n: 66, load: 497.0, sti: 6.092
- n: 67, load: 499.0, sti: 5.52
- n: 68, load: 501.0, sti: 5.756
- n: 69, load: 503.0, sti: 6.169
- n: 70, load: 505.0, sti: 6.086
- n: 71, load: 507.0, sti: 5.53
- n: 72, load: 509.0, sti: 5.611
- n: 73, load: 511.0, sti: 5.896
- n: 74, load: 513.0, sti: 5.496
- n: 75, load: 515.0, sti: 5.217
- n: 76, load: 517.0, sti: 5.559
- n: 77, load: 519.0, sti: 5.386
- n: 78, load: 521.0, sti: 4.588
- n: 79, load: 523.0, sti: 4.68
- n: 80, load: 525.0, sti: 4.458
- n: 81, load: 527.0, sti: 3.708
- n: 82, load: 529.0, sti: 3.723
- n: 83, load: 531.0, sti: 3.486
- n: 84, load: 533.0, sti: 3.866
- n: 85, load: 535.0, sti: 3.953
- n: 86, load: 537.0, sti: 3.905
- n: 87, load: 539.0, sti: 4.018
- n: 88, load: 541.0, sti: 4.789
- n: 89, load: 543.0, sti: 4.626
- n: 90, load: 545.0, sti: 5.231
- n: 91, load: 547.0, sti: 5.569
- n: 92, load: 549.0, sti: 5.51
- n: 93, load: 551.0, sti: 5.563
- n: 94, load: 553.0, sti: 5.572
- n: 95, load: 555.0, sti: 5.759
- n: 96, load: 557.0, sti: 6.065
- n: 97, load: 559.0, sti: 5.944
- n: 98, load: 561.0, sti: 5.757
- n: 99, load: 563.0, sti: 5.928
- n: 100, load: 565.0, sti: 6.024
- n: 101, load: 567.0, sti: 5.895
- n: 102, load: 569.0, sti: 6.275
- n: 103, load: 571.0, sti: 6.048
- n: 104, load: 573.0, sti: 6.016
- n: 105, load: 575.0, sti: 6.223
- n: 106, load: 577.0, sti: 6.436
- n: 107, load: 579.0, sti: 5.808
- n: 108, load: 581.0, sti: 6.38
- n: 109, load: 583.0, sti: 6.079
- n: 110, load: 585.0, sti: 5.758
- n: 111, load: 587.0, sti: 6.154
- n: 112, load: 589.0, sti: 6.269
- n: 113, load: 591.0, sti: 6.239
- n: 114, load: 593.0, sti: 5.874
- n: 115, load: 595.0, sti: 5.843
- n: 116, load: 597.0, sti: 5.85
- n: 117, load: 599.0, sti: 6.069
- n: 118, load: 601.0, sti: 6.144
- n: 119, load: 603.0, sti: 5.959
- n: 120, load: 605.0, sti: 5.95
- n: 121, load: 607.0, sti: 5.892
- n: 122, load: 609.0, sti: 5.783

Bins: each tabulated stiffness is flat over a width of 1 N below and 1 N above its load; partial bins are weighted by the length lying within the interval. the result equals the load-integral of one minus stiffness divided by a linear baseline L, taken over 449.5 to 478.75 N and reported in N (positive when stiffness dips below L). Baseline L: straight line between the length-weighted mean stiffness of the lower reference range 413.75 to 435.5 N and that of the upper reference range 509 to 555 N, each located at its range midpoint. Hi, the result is 2.8 N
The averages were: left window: 6.38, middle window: 5.23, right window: 4.8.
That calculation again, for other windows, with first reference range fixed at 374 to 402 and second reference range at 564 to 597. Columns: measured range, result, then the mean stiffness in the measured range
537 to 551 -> 2.75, 4.93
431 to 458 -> 3.64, 5.43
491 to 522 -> 2.59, 5.67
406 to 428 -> -0.94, 6.58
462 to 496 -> 1.58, 5.93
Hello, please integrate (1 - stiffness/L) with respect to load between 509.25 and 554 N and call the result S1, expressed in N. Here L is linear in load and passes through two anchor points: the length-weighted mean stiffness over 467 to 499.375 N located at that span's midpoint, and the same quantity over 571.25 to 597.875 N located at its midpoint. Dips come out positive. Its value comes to 9.1 N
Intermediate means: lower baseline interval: 5.94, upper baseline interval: 6.07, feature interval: 4.78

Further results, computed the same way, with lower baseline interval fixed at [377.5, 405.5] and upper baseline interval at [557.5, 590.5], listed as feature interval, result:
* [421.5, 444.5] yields 0.8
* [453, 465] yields 3.6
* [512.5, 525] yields 2.2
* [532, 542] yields 3.3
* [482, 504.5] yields 1.0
